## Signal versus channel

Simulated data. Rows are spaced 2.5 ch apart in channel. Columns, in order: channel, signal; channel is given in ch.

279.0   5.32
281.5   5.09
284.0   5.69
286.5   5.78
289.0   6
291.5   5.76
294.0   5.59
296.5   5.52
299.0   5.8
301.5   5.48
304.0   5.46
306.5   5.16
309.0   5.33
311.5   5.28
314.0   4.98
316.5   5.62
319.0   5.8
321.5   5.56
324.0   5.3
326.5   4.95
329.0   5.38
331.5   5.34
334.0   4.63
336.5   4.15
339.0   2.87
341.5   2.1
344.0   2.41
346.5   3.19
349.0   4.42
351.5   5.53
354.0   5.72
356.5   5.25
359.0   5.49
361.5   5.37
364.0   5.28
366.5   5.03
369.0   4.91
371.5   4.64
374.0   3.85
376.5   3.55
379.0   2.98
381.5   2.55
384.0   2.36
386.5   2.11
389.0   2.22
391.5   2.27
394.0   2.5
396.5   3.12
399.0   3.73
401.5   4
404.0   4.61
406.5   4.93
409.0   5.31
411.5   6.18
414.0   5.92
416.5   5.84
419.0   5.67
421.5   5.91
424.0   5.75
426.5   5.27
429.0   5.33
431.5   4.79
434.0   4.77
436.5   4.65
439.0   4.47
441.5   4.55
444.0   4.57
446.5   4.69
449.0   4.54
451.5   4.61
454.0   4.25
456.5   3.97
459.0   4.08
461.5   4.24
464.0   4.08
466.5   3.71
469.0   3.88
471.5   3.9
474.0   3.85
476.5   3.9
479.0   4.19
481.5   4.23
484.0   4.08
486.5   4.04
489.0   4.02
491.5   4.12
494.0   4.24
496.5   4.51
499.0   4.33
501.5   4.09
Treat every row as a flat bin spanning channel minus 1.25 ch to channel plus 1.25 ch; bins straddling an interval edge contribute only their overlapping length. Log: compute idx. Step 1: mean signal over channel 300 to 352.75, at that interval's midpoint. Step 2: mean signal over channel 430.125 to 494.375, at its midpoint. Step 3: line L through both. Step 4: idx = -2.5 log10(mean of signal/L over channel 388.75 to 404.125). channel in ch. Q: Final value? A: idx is 0.37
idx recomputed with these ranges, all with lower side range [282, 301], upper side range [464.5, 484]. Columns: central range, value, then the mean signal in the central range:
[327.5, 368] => 0.143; 4.52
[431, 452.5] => -0.085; 4.62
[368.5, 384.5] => 0.353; 3.54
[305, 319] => 0.036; 5.32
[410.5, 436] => -0.231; 5.51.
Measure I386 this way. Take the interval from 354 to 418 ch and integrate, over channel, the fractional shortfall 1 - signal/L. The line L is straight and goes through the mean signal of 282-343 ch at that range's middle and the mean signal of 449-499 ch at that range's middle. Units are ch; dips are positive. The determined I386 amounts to 6.5 ch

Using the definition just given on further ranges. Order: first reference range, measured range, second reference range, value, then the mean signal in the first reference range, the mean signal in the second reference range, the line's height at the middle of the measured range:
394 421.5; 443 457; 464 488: -0.5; 4.87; 3.98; 4.32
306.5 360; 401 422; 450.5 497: -5.0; 4.74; 4.09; 4.38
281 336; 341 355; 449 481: 3.1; 5.42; 4.08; 5.08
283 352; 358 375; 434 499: -0.8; 4.96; 4.23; 4.72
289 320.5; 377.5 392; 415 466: 7.5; 5.5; 4.79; 5.08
